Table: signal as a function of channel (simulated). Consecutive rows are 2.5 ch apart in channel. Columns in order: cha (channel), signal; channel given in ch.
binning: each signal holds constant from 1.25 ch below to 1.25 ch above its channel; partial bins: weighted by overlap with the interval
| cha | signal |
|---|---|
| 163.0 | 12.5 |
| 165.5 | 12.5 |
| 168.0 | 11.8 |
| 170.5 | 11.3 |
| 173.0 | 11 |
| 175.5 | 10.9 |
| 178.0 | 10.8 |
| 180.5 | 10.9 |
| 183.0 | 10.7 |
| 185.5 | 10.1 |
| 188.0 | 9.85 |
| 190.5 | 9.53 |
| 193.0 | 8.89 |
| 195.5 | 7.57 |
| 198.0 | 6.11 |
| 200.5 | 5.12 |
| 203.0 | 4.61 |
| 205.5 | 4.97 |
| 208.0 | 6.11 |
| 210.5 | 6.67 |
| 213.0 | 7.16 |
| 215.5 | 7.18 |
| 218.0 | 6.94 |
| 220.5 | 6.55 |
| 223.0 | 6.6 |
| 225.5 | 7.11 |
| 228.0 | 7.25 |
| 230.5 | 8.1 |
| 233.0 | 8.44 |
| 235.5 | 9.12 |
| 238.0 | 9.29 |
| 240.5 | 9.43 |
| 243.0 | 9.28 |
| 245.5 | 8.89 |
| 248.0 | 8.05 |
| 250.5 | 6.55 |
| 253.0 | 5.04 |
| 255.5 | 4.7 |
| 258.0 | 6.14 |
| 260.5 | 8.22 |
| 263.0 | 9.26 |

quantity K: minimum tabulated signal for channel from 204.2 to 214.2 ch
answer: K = 4.97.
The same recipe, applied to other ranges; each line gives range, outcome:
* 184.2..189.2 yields 9.85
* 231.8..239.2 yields 8.44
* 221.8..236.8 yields 6.6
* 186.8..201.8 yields 5.12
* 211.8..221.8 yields 6.55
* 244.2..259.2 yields 4.7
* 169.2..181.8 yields 10.8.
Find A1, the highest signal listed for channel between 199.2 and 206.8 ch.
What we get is 5.12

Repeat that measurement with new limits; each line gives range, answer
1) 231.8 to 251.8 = 9.43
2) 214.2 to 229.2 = 7.25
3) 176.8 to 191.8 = 10.9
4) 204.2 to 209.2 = 6.11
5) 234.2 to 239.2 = 9.29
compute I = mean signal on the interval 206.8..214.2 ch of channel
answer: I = 6.65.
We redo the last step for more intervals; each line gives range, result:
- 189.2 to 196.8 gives 8.65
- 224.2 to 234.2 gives 7.72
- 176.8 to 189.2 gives 10.5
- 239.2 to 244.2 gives 9.36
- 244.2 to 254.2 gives 7.15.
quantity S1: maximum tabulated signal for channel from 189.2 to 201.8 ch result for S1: 9.53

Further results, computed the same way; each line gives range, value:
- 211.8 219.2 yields 7.18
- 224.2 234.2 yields 8.44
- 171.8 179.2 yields 11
